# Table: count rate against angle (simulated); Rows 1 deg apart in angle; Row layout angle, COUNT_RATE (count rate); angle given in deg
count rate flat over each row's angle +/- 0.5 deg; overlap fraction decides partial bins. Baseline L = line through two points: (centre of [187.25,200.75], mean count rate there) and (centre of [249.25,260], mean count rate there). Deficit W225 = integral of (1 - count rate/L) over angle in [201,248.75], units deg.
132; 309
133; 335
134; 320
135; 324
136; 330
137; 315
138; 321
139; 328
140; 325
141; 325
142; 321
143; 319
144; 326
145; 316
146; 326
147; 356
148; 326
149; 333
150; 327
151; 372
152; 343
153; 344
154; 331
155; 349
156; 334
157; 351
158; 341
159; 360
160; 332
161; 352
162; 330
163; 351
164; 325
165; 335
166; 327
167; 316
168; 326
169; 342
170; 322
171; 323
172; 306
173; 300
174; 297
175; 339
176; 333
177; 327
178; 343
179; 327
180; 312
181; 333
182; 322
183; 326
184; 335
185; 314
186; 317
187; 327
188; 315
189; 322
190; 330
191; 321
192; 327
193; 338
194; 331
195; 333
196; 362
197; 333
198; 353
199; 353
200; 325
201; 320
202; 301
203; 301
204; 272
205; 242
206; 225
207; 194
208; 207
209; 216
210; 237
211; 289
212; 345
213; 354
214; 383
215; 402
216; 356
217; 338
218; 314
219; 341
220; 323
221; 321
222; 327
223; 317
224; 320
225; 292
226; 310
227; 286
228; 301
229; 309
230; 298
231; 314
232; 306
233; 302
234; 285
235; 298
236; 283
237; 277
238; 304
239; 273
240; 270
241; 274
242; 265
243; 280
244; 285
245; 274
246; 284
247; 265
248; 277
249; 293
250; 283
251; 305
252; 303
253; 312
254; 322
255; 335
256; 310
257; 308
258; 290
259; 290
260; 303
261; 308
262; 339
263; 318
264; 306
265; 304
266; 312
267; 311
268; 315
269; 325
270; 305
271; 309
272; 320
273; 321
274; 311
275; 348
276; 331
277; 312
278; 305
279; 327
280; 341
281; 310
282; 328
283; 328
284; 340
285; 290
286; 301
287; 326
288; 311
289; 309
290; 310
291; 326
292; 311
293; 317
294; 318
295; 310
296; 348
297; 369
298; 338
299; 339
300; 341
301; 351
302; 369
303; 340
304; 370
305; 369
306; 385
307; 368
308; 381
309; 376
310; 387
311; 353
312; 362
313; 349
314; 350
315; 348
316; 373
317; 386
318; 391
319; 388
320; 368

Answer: 3.7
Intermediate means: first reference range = 334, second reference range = 305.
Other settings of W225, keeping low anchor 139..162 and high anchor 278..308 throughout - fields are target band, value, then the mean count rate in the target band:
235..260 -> 3.33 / 290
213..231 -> 0.49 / 326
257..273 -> 1.16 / 311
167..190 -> 0.89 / 323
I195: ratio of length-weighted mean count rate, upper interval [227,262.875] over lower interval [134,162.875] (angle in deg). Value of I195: 0.9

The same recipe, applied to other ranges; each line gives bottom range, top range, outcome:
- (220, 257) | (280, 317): 1.15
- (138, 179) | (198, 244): 0.90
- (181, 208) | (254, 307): 1.04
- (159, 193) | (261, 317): 1.02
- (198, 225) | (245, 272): 1.00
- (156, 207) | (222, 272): 0.93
